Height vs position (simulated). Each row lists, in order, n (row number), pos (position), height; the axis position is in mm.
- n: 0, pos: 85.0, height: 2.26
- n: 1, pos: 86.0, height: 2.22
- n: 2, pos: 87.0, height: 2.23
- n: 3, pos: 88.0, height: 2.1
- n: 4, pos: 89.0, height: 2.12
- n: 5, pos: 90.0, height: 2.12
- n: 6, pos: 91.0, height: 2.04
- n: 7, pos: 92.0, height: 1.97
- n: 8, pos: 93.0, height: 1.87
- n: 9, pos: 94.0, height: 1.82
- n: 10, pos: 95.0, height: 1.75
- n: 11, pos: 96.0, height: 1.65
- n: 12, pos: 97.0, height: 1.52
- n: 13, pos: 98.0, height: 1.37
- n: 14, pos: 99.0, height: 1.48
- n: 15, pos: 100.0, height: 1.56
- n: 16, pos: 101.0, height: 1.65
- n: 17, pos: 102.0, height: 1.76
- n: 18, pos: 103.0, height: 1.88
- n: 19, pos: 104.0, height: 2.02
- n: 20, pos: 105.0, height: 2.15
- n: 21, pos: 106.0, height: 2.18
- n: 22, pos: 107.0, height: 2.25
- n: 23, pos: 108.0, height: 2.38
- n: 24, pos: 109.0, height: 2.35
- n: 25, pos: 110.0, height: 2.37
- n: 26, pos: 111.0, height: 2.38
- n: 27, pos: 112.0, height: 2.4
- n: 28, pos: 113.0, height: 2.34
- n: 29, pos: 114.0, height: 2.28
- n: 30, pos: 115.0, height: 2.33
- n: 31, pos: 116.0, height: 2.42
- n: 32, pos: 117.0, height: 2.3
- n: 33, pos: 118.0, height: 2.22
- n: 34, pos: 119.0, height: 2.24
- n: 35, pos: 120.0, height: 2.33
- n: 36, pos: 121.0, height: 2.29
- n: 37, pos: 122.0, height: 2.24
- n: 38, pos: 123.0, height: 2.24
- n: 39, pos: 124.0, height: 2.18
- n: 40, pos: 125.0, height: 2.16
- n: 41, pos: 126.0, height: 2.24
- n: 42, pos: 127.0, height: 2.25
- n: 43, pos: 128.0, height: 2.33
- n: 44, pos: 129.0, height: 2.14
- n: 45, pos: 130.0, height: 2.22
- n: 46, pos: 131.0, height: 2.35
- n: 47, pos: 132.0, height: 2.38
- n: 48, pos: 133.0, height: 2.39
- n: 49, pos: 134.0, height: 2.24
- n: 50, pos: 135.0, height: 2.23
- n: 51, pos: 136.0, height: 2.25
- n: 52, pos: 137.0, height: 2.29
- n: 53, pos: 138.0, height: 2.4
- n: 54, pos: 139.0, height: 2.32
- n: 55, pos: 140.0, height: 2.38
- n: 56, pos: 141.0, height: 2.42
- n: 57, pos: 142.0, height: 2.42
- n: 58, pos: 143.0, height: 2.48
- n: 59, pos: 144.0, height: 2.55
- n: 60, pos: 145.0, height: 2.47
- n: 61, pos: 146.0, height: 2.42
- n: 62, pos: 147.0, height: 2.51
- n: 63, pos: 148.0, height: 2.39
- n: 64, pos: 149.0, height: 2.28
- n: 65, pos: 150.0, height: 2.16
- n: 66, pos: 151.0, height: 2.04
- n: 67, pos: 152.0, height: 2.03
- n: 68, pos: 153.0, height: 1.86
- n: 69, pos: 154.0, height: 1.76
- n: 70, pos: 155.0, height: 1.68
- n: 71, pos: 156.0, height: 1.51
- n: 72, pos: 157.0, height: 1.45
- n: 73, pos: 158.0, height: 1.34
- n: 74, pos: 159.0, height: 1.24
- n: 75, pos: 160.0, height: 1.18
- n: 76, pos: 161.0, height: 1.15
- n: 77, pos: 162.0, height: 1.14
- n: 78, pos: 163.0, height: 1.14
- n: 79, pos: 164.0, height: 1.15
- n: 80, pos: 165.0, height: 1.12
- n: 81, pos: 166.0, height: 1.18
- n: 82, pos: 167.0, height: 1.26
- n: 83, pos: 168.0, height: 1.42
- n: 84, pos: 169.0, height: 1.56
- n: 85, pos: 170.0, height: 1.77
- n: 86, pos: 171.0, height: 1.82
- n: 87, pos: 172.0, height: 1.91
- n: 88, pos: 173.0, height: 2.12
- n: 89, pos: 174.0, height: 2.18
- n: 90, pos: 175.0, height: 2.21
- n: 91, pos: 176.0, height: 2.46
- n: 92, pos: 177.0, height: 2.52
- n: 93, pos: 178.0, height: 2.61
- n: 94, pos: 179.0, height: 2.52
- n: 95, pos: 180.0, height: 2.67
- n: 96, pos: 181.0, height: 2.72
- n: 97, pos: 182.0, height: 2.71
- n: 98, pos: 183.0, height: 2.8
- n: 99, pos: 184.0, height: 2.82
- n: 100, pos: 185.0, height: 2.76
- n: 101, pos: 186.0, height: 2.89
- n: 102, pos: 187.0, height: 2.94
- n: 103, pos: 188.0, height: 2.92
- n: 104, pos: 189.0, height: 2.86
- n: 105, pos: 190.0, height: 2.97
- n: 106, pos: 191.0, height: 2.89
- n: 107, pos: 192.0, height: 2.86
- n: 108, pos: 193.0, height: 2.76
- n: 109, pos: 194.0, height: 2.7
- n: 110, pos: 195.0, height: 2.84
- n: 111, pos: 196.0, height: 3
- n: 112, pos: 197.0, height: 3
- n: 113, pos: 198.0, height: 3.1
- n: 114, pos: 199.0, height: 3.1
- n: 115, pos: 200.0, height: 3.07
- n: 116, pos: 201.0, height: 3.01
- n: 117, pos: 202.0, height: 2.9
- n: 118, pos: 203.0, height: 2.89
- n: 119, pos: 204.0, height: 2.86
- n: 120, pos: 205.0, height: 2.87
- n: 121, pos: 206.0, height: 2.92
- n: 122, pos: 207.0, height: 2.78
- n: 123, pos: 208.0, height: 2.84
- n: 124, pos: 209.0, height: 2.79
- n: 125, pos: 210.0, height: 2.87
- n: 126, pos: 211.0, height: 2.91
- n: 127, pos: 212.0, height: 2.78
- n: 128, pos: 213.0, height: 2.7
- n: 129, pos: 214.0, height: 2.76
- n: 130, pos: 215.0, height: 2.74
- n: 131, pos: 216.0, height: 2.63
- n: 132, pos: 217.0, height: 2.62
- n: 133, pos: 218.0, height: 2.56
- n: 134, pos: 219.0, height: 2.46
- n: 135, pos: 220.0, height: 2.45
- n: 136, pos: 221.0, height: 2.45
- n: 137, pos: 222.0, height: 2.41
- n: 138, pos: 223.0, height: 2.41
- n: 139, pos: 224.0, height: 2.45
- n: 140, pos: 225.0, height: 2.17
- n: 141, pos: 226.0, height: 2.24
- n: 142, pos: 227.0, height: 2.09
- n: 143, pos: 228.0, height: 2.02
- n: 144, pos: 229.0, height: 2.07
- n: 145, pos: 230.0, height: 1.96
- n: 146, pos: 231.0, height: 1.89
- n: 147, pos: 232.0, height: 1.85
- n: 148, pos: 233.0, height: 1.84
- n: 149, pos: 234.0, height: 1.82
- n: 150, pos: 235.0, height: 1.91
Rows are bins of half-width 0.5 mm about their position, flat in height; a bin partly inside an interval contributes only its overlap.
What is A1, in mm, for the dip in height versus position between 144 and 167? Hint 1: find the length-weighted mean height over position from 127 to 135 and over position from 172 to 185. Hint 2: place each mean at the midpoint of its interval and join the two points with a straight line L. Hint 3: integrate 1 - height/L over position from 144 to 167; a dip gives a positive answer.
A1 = 6.7 mm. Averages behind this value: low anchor 2.29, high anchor 2.51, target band 1.7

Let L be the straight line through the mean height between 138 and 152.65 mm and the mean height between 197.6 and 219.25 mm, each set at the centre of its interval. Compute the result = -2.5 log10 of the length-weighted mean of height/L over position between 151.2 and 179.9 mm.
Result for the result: 0.42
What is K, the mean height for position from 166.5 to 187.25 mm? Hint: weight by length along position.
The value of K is 2.31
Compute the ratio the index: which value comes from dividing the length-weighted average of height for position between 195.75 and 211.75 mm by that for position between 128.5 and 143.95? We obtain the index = 1.25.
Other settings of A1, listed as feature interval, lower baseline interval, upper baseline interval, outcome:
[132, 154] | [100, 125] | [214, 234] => -0.76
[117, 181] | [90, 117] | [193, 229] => 6.69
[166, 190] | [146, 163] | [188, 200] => 1.12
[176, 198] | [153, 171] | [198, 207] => -4.35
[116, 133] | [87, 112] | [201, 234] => -1.55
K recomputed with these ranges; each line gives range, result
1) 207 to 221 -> 2.69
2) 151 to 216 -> 2.35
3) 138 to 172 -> 1.82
